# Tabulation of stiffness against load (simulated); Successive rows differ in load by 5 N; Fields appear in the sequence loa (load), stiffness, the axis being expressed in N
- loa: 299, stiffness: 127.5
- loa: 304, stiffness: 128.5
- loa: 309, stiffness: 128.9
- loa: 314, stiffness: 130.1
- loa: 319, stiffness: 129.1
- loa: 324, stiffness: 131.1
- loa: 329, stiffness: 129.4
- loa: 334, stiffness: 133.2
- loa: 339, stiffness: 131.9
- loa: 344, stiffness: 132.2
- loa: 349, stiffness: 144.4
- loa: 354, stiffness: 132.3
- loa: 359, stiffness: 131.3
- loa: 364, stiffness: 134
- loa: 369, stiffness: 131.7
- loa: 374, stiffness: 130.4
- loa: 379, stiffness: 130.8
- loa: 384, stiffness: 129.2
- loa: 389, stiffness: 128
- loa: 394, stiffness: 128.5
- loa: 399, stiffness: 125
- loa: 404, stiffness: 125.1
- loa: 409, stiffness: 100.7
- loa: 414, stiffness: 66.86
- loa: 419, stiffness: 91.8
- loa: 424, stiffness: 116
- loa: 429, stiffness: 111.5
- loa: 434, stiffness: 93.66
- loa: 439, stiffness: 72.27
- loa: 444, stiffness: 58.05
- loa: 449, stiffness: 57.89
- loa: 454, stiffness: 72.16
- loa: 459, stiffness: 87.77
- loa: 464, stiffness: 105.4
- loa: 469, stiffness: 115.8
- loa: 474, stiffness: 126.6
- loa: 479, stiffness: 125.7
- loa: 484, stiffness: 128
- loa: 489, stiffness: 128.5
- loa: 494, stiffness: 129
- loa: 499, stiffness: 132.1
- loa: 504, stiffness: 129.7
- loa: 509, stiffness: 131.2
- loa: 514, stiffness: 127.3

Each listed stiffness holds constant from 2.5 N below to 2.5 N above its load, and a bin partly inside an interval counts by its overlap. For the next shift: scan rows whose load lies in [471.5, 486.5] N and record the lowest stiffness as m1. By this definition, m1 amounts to 125.7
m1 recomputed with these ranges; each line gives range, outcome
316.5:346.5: 129.1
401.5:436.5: 66.86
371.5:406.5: 125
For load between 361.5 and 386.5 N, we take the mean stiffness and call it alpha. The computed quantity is 131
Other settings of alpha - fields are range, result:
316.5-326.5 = 130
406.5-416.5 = 83.8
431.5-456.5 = 70.8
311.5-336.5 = 131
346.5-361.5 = 136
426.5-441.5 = 92.5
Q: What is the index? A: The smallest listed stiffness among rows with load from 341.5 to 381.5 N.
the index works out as 130.4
